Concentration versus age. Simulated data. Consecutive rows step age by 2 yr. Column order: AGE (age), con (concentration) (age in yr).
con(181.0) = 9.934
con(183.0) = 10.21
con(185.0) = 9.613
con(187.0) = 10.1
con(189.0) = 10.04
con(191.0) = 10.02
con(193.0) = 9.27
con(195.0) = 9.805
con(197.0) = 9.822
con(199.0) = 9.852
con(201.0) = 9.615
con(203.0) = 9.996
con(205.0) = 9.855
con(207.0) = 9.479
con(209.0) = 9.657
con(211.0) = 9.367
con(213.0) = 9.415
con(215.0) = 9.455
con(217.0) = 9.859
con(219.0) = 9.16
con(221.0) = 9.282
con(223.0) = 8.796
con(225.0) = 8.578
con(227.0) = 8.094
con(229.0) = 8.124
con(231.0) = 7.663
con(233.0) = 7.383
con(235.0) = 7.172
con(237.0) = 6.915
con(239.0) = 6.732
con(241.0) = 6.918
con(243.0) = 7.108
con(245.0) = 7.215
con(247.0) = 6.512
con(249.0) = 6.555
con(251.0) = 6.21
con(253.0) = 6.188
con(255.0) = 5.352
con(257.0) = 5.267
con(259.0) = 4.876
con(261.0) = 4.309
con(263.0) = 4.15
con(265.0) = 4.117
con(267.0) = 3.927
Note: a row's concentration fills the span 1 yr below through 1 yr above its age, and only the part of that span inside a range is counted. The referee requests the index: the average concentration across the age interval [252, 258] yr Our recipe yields 5.6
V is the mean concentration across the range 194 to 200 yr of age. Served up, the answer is 9.83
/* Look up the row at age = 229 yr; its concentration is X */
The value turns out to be 8.124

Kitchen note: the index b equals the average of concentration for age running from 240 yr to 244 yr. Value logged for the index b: 7.01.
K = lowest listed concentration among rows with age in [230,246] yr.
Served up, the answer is 6.732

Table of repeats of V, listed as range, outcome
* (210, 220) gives 9.45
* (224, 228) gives 8.34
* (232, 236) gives 7.28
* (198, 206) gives 9.83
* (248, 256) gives 6.08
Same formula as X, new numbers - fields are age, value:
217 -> 9.859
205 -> 9.855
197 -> 9.822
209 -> 9.657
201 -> 9.615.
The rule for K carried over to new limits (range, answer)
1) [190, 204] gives 9.27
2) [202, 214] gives 9.367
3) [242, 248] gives 6.512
